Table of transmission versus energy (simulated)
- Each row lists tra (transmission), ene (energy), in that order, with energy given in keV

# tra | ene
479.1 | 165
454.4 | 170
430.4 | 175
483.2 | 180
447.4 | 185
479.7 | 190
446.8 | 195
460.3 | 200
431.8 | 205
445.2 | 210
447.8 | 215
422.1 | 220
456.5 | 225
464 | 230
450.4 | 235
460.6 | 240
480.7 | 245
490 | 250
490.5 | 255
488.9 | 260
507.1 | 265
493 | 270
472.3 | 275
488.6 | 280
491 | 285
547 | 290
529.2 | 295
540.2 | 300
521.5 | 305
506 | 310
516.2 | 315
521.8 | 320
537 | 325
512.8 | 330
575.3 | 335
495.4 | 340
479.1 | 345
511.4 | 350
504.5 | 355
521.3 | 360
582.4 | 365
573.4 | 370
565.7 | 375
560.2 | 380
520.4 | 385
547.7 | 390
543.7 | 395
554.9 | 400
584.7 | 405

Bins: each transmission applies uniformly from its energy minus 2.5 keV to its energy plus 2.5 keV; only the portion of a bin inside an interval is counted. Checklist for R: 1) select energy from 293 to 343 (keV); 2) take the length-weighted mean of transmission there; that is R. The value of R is 525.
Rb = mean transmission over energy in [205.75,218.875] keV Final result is 442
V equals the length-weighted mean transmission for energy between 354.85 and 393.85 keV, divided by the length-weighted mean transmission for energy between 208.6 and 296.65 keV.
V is 1.15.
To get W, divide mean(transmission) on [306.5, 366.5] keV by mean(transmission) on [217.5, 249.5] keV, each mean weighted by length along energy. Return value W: 1.14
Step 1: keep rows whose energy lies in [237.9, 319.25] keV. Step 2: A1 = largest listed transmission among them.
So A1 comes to 547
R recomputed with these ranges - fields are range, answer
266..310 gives 510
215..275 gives 472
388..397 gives 546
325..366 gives 521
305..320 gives 515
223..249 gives 464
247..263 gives 490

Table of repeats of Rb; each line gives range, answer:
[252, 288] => 491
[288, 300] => 538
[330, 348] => 516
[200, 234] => 446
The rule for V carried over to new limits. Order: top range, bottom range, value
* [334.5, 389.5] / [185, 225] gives 1.19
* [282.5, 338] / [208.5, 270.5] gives 1.12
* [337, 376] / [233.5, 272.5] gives 1.09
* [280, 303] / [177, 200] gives 1.13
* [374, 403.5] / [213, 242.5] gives 1.22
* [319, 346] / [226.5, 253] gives 1.11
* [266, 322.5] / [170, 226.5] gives 1.14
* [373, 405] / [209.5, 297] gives 1.15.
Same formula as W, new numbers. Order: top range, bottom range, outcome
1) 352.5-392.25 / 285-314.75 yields 1.04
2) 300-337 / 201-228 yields 1.19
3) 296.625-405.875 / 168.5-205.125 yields 1.17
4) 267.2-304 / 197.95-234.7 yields 1.14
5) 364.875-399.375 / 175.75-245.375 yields 1.22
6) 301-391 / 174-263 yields 1.15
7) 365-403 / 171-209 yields 1.22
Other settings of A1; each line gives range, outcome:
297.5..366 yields 582.4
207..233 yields 464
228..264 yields 490.5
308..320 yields 521.8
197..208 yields 460.3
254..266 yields 507.1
